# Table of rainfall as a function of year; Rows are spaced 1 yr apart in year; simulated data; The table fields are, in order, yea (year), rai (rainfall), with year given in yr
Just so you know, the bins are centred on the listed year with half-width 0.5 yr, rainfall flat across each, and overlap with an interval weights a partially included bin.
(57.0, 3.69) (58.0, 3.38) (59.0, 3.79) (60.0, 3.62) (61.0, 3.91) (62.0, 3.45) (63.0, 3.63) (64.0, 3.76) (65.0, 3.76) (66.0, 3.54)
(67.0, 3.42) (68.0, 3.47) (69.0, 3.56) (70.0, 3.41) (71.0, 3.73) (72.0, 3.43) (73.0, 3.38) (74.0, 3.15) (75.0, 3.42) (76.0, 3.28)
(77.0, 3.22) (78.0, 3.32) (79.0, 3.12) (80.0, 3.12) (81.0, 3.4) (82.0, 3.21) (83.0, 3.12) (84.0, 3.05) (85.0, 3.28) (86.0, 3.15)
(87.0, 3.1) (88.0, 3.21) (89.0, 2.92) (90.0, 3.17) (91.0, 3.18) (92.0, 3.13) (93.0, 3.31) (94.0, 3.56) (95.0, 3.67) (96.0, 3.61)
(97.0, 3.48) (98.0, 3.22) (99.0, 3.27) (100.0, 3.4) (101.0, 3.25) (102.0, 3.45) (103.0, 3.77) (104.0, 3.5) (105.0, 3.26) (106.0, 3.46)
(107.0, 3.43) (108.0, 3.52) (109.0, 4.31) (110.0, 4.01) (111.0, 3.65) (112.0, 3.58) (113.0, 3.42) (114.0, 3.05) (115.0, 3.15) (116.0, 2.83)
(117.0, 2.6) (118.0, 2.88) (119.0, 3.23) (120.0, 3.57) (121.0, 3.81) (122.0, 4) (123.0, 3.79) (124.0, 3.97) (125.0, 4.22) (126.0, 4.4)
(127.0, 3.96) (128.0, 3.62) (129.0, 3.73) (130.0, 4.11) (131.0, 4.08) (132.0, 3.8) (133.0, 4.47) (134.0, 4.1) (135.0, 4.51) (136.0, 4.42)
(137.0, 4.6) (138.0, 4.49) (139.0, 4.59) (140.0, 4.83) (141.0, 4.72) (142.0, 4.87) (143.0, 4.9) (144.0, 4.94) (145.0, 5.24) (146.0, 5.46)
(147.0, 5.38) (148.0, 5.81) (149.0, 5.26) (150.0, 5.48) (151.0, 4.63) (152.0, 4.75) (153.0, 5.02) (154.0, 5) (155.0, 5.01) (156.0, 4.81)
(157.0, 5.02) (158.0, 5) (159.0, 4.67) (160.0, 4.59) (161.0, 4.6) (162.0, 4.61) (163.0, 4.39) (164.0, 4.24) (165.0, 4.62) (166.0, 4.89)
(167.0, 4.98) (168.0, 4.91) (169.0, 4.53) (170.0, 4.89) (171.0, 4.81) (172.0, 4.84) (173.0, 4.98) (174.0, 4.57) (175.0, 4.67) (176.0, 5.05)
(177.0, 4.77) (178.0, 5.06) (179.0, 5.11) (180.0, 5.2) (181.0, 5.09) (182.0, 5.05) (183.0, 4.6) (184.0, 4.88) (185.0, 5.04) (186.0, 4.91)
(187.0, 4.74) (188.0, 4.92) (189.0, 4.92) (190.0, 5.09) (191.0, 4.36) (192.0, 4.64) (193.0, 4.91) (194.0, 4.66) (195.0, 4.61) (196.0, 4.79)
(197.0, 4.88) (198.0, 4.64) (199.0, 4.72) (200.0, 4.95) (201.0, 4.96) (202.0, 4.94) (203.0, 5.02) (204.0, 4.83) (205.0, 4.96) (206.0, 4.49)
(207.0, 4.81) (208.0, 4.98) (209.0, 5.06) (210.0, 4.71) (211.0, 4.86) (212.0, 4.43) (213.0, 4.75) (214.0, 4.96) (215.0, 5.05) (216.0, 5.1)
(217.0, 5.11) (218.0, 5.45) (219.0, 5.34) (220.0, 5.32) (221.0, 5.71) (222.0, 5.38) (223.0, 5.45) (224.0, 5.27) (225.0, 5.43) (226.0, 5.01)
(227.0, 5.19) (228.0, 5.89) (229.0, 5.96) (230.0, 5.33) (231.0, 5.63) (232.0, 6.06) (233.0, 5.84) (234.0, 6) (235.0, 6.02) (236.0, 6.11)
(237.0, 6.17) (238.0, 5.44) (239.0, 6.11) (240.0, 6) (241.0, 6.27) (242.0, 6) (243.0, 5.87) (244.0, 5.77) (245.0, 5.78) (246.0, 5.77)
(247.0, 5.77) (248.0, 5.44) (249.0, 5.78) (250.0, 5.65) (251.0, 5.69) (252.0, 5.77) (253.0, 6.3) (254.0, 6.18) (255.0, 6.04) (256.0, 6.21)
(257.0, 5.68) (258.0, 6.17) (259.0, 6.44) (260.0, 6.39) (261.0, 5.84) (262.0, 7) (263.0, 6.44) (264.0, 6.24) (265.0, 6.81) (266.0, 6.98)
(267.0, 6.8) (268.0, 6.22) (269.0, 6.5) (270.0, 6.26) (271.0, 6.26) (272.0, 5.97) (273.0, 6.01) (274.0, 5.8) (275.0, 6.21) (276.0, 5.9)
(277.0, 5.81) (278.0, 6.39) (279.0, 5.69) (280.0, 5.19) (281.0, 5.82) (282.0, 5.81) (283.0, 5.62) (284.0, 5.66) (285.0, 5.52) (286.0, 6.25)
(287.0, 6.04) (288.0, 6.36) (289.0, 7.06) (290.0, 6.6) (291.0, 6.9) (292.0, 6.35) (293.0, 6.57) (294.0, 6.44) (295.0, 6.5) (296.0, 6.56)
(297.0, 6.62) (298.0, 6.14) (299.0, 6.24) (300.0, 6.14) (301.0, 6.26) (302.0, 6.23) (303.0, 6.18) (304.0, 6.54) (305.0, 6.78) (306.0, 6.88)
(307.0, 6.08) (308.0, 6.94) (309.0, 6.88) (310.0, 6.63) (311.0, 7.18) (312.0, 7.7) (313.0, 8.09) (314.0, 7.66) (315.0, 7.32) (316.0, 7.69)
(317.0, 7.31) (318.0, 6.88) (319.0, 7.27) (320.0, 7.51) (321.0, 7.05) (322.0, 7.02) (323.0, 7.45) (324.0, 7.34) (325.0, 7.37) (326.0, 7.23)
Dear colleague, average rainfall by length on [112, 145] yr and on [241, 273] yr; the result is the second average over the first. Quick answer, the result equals 1.5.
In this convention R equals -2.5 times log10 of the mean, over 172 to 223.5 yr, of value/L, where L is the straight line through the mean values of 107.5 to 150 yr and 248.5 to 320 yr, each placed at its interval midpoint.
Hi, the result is 0.05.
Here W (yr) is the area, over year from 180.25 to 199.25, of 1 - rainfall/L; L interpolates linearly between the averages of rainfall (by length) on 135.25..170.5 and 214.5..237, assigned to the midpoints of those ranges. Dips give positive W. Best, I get 1.4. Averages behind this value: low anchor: 4.86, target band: 4.82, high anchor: 5.54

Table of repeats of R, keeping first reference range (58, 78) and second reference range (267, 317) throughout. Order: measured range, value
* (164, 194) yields 0.024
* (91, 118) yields 0.171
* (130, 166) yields -0.048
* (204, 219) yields 0.098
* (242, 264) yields -0.015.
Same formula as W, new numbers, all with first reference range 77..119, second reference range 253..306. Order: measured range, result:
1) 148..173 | -3.0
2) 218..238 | -0.8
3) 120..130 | -0.5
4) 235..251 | -0.6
